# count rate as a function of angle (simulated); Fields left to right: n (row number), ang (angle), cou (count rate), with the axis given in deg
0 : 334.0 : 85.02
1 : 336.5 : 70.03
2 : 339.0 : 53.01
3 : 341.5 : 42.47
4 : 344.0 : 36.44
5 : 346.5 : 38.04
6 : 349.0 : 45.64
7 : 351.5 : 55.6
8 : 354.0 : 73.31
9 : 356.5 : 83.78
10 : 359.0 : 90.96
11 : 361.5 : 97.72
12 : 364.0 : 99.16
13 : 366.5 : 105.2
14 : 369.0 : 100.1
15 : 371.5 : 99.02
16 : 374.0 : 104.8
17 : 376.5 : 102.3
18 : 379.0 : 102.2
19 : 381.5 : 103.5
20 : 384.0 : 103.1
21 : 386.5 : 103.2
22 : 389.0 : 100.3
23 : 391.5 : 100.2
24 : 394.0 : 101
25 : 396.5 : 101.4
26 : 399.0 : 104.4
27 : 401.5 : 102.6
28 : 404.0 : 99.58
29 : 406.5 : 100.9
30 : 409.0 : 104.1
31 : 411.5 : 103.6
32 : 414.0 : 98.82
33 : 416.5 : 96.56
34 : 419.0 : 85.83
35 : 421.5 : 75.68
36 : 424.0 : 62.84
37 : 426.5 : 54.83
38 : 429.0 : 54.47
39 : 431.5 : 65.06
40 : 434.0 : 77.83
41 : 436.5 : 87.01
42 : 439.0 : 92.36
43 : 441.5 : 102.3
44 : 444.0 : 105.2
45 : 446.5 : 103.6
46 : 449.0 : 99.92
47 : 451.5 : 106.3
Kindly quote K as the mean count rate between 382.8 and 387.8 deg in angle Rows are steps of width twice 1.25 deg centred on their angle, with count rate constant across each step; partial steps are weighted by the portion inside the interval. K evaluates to 103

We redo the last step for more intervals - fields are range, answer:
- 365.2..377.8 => 102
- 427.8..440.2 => 75.4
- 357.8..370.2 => 98.7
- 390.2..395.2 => 101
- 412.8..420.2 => 93.8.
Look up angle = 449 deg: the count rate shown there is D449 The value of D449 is 99.92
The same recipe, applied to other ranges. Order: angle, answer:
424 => 62.84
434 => 77.83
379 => 102.2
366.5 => 105.2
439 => 92.36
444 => 105.2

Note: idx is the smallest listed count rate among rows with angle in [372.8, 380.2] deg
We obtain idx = 102.2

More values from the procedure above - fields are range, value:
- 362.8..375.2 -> 99.02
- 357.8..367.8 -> 90.96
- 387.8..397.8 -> 100.2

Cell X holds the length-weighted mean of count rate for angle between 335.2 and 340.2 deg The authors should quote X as 61.8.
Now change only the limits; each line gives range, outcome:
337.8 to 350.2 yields 43.1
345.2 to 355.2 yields 53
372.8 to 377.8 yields 104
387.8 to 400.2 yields 101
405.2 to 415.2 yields 102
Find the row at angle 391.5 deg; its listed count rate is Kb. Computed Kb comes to 100.2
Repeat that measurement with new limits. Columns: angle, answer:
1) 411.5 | 103.6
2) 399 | 104.4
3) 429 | 54.47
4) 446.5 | 103.6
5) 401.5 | 102.6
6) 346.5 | 38.04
